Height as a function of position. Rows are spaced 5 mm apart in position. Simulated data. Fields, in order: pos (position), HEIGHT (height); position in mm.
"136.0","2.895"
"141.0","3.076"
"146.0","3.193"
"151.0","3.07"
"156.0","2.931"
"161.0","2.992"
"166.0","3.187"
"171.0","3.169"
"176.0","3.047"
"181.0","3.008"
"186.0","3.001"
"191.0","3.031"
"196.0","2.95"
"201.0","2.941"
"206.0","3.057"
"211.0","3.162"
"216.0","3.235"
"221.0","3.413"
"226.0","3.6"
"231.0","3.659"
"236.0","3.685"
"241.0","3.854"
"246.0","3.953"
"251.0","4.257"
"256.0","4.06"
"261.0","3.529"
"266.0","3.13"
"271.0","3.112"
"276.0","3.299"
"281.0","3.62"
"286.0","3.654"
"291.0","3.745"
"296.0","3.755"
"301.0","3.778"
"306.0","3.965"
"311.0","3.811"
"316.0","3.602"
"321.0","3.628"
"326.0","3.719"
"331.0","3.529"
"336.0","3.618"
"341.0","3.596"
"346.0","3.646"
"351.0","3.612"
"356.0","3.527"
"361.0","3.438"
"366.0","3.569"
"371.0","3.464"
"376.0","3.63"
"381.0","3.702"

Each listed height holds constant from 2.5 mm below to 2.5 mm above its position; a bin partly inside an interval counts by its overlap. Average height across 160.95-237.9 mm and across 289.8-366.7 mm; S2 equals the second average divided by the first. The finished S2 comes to 1.14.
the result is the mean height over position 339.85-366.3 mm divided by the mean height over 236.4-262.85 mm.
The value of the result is 0.91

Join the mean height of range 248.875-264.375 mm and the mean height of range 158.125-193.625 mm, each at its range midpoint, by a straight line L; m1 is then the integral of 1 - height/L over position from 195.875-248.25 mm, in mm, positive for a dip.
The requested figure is 1.7 mm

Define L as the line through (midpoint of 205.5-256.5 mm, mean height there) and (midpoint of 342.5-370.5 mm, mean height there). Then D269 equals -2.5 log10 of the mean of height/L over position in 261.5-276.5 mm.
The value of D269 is 0.127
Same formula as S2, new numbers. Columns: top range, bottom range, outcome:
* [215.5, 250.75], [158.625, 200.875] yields 1.21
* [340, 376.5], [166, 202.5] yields 1.17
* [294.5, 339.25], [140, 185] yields 1.21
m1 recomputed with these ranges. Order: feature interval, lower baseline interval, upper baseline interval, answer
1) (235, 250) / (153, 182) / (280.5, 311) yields -1.8 mm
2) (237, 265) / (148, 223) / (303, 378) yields -4.8 mm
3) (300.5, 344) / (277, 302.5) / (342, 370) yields -0.8 mm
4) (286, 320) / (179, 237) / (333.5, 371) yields -3.1 mm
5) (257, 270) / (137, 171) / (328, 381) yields -0.2 mm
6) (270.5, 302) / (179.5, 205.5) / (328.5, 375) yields -2.5 mm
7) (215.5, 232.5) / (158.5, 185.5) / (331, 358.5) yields -1.4 mm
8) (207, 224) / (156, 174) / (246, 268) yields 1.0 mm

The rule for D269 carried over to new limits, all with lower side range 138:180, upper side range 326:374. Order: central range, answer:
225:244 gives -0.14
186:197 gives 0.06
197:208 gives 0.07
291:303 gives -0.10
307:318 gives -0.08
